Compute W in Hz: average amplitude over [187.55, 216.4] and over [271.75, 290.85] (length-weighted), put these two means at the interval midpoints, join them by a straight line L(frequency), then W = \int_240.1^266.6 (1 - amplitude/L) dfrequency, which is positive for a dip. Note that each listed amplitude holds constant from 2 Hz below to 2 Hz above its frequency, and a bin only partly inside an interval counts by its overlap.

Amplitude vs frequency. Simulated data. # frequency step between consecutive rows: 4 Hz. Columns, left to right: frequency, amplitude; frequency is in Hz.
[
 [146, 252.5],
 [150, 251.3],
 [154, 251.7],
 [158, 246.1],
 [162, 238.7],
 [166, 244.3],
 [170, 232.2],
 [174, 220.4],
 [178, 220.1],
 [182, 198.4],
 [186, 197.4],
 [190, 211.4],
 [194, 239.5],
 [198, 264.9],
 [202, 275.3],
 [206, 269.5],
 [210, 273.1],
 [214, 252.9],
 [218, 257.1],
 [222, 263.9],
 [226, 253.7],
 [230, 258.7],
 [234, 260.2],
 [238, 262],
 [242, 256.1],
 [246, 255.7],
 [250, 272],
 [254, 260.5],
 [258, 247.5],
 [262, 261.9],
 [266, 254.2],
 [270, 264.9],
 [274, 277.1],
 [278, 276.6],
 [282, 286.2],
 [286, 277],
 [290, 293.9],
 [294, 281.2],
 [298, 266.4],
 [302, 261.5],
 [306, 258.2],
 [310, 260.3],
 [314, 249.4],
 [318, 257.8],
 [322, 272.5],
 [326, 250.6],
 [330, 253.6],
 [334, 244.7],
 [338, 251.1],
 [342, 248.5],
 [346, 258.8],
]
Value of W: 1.3 Hz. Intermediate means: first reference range 254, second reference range 281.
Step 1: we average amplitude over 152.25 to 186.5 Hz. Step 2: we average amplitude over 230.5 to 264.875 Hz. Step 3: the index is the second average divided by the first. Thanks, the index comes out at 1.13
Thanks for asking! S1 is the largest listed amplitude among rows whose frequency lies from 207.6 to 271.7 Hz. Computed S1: 273.1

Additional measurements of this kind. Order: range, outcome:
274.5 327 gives 293.9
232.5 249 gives 262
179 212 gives 275.3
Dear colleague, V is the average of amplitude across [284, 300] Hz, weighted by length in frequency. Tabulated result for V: 280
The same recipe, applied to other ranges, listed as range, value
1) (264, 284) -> 272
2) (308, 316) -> 255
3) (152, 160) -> 249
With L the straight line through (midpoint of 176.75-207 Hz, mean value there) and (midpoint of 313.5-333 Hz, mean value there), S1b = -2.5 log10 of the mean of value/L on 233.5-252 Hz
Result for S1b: -0.080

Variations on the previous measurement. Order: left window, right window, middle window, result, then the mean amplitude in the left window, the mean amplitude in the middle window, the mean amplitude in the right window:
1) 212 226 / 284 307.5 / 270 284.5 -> -0.03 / 257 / 278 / 273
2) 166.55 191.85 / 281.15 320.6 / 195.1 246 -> -0.13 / 215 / 262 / 269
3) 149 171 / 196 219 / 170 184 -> 0.17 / 244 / 216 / 266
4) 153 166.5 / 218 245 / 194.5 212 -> -0.06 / 245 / 268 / 259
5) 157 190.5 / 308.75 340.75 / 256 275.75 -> -0.08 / 223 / 261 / 255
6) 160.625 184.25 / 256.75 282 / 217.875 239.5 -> -0.05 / 225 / 259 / 266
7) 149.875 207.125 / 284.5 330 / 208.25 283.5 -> -0.05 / 236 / 263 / 266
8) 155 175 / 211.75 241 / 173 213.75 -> 0.04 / 238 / 238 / 258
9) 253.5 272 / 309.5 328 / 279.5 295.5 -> -0.11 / 258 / 284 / 258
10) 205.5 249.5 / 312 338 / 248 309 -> -0.05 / 260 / 269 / 254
